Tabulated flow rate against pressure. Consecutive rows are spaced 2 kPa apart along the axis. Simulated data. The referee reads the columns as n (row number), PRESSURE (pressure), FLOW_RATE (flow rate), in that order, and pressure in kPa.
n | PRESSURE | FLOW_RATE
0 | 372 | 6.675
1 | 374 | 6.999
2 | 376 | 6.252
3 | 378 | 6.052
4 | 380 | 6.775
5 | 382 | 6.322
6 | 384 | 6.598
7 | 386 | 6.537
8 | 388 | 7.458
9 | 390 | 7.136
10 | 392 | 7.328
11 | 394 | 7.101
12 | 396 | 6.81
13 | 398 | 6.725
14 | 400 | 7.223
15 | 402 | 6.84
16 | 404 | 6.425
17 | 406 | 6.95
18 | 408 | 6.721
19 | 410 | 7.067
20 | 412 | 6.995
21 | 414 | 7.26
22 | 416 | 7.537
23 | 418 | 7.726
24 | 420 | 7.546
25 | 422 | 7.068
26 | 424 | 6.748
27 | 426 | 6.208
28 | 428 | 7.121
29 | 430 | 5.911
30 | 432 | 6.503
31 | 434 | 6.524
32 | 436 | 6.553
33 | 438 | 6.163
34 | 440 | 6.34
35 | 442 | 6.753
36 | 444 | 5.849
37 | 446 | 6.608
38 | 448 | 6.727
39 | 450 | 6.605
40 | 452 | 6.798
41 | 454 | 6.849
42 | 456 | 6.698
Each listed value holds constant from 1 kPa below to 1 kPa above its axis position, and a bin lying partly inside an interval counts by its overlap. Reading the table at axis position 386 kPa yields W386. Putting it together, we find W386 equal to 6.537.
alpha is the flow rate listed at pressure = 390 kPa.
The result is 7.136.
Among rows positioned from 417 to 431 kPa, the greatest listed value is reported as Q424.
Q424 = 7.726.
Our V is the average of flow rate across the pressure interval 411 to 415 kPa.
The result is 7.13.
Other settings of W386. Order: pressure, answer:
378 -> 6.052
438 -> 6.163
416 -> 7.537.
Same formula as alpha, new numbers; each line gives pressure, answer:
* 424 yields 6.748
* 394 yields 7.101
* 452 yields 6.798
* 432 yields 6.503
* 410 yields 7.067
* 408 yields 6.721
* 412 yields 6.995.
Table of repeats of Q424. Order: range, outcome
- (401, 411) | 7.067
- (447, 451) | 6.727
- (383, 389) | 7.458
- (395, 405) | 7.223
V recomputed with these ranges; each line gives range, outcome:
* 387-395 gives 7.26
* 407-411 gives 6.89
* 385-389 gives 7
